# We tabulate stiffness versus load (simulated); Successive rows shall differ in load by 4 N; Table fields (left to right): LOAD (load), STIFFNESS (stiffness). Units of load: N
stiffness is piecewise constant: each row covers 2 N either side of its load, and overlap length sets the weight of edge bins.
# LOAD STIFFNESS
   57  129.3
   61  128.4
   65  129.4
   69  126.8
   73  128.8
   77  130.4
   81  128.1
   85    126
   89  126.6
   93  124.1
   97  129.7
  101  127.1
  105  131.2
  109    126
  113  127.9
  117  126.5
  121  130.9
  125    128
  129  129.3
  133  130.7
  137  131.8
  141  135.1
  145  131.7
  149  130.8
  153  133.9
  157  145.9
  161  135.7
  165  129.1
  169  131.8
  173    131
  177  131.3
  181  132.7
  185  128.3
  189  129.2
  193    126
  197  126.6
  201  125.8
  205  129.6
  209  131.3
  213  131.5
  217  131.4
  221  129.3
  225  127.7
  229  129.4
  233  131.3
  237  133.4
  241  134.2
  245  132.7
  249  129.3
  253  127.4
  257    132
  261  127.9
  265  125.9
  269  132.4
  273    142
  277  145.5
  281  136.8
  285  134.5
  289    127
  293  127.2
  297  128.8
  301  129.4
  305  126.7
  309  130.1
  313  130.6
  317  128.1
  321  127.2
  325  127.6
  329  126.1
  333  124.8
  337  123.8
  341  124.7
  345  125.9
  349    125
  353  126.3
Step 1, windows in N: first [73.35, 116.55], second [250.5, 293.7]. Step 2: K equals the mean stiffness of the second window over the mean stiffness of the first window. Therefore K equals 1.04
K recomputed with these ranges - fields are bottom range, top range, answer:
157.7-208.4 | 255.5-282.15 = 1.03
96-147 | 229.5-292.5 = 1.02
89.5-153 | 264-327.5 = 1.01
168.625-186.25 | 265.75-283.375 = 1.05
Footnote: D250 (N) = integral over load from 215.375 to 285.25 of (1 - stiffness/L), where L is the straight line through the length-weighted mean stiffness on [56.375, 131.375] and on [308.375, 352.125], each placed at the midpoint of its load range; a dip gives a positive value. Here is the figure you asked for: -2.9 N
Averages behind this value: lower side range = 128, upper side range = 127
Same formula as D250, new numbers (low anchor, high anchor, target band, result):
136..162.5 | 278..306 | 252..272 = 0.3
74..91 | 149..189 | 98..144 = 0.2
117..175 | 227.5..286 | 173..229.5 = 1.4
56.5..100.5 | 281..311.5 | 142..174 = -1.3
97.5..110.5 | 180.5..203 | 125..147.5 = -0.6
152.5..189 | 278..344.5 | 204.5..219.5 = 0.1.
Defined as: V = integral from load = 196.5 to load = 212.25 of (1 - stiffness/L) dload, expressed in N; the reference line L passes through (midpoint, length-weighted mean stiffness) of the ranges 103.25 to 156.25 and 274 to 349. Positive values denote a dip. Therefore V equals 0.2 N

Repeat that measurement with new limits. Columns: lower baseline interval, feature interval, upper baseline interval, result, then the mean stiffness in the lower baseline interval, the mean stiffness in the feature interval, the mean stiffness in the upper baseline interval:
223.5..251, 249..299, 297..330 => -0.9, 131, 132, 128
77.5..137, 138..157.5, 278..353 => -1.0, 128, 134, 128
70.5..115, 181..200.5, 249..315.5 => 0.3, 128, 128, 131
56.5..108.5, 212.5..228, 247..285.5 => 0.3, 128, 130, 133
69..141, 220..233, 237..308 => 0.2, 129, 129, 132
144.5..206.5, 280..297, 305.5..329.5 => -0.2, 131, 131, 128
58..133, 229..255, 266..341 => -0.3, 128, 131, 130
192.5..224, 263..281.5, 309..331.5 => -1.2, 129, 136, 128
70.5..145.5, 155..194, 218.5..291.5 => -0.6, 129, 132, 132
